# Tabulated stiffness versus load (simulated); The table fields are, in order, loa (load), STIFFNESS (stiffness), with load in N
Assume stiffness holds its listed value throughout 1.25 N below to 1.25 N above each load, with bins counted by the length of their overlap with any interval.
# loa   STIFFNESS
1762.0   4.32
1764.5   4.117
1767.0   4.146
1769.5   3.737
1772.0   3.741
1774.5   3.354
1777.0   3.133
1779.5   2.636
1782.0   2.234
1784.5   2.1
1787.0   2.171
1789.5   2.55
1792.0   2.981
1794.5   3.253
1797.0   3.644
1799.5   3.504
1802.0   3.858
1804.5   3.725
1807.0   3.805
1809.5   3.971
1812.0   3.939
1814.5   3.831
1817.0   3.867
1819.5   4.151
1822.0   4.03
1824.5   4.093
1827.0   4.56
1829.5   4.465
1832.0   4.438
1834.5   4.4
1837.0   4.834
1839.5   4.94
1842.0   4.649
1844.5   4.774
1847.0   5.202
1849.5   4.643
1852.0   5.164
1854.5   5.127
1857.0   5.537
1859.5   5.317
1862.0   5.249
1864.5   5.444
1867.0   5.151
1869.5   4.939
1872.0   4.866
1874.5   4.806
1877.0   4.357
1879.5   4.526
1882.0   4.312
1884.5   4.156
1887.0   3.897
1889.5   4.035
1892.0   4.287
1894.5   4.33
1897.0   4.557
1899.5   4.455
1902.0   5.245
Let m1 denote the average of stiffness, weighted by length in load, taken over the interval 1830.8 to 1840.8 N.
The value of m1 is 4.65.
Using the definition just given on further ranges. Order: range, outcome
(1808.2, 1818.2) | 3.9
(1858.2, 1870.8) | 5.22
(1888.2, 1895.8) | 4.22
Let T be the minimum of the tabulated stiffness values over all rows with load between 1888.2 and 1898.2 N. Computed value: 4.035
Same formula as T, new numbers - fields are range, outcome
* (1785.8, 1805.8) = 2.171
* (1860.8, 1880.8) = 4.357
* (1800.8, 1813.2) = 3.725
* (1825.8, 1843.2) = 4.4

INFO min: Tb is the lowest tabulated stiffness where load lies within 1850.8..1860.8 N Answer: 5.127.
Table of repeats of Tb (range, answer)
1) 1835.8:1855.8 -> 4.643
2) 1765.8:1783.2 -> 2.234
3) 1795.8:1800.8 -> 3.504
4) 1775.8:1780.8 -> 2.636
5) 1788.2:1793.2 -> 2.55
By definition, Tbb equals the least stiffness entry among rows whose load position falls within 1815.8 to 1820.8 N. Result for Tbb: 3.867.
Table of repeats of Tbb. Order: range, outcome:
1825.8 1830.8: 4.465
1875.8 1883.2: 4.312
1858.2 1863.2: 5.249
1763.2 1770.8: 3.737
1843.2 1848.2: 4.774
